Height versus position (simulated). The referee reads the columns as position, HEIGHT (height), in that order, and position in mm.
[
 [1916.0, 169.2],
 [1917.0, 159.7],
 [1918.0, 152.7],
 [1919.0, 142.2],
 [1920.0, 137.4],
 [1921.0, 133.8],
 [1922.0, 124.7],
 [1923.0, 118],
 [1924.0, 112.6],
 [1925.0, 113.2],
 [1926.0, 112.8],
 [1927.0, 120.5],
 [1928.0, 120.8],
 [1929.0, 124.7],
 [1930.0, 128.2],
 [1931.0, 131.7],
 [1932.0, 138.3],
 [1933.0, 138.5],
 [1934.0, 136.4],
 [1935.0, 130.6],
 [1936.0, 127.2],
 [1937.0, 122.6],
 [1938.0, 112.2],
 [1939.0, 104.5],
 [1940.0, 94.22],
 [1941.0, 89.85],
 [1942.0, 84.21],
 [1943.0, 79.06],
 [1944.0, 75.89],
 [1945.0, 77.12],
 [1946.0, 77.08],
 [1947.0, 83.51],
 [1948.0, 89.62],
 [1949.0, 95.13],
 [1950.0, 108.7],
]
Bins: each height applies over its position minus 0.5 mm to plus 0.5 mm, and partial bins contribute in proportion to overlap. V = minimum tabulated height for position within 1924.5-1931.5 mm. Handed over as 112.8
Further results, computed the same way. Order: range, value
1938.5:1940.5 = 94.22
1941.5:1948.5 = 75.89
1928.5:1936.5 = 124.7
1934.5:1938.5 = 112.2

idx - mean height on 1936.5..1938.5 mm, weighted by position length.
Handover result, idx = 117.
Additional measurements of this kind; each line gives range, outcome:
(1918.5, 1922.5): 135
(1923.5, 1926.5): 113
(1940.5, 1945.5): 81.2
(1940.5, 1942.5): 87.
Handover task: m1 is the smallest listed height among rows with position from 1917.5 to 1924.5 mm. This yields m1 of 112.6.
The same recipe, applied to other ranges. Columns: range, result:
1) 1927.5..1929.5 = 120.8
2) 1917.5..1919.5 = 142.2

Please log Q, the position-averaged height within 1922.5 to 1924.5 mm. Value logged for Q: 115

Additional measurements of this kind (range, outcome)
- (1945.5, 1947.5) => 80.3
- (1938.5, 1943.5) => 90.4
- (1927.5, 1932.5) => 129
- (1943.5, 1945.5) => 76.5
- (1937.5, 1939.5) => 108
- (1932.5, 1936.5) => 133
